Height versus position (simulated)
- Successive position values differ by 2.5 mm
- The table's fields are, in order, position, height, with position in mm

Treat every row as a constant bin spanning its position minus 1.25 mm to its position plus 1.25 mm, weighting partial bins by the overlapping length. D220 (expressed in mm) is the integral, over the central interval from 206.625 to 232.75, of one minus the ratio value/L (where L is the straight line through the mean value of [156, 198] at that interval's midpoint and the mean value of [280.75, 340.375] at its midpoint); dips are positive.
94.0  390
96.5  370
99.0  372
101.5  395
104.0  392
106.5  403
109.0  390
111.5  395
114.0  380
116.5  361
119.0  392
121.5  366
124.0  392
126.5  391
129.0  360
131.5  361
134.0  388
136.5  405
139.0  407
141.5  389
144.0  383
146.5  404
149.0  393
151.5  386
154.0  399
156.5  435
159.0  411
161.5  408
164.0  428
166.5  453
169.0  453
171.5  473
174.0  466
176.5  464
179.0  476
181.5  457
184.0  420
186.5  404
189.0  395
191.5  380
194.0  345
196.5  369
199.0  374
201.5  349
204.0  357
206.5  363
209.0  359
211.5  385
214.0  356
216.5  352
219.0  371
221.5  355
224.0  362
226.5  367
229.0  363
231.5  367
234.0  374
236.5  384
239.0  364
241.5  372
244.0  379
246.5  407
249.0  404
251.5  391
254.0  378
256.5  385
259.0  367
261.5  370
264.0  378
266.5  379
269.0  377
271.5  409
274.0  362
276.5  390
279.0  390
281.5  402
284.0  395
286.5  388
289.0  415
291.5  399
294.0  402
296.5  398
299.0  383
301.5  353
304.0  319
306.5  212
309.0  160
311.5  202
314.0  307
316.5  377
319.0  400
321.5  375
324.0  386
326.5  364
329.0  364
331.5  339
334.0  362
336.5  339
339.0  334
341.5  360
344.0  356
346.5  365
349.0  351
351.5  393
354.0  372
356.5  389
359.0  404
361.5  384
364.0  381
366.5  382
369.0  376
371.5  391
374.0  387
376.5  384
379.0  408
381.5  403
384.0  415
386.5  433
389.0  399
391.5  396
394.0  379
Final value 2.4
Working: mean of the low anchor 425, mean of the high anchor 349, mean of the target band 364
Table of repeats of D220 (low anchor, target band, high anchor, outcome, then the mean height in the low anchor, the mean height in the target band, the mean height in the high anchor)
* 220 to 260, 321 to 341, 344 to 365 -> 1.1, 376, 357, 378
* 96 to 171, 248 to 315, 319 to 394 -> 4.4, 396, 360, 379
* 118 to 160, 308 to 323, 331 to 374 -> 2.7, 392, 307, 370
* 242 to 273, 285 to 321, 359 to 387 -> 4.7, 385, 338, 394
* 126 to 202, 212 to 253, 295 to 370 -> 1.2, 408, 373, 350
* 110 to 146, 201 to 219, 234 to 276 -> 1.0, 384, 361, 382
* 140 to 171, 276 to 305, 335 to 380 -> 0.1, 413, 387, 375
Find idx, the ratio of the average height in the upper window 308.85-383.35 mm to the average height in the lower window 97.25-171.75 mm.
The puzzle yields 0.91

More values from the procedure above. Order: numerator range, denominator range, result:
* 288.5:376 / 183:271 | 0.95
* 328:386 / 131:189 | 0.90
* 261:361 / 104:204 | 0.90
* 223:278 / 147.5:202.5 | 0.91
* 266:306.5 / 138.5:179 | 0.90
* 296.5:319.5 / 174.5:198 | 0.73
